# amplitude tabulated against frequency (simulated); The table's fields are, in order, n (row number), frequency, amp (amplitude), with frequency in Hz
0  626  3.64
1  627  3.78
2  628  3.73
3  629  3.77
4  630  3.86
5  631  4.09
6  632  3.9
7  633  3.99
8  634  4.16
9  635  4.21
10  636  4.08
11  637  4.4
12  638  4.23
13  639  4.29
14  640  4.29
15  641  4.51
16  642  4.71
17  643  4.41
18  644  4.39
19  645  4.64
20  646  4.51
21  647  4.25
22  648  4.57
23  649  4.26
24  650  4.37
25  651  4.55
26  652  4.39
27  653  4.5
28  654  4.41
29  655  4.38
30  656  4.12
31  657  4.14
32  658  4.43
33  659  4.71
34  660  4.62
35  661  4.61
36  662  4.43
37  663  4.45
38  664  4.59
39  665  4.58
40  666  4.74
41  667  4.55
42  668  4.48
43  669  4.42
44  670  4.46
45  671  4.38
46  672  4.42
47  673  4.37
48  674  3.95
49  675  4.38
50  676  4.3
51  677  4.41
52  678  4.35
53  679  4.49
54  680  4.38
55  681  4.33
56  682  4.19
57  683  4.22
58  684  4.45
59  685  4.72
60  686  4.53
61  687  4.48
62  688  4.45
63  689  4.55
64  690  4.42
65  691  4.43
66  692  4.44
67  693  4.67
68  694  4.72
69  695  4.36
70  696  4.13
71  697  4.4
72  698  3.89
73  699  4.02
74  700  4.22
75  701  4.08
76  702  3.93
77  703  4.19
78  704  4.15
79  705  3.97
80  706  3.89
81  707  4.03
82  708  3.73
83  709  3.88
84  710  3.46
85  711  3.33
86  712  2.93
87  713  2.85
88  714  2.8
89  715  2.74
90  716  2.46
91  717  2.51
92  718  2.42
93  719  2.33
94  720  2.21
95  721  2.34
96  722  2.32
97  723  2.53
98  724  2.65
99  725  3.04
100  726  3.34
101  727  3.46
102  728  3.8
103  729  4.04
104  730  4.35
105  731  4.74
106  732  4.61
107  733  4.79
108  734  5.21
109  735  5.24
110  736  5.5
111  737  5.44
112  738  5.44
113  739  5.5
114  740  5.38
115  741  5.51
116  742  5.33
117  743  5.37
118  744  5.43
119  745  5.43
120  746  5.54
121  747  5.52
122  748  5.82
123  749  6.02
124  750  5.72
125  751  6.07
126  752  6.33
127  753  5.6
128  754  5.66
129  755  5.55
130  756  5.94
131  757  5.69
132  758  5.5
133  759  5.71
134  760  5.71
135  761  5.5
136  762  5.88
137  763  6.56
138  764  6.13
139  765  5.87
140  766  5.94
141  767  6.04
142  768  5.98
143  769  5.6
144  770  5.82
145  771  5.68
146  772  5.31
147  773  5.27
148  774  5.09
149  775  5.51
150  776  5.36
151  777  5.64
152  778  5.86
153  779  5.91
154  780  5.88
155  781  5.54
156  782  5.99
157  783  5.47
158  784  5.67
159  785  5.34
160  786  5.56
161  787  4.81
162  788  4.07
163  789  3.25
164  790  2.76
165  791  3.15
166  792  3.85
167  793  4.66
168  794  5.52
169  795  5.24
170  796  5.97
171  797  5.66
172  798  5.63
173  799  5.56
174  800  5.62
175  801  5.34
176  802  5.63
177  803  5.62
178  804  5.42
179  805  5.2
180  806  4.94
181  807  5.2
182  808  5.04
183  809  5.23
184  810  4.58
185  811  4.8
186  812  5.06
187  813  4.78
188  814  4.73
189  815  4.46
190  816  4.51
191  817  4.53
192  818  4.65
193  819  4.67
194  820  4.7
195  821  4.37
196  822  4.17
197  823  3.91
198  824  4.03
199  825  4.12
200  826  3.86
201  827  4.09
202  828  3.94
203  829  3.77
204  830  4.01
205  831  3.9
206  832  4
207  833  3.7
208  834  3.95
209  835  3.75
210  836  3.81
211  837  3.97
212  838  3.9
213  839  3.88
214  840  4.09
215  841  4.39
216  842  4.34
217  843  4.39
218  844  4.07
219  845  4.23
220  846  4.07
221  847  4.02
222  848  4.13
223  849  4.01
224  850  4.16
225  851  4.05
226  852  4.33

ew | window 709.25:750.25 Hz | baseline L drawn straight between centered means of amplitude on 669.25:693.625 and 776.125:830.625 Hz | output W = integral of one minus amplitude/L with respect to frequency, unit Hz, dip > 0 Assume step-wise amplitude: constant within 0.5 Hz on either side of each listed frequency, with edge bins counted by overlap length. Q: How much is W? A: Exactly 4.23 Hz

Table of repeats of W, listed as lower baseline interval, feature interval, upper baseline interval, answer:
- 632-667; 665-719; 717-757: 5.6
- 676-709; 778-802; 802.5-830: -3.0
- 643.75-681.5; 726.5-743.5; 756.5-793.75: 0.3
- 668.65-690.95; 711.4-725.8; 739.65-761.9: 7.0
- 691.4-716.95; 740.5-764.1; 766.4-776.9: -3.1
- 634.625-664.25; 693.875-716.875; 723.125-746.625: 4.5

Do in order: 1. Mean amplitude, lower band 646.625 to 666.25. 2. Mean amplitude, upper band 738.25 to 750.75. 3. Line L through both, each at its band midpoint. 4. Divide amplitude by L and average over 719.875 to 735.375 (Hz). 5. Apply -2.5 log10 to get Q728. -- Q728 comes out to 0.41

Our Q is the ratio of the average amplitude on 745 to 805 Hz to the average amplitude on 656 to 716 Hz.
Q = 1.30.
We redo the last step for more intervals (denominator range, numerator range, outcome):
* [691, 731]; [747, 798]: 1.55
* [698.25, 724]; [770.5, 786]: 1.71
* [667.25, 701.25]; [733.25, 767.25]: 1.30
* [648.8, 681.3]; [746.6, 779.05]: 1.30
